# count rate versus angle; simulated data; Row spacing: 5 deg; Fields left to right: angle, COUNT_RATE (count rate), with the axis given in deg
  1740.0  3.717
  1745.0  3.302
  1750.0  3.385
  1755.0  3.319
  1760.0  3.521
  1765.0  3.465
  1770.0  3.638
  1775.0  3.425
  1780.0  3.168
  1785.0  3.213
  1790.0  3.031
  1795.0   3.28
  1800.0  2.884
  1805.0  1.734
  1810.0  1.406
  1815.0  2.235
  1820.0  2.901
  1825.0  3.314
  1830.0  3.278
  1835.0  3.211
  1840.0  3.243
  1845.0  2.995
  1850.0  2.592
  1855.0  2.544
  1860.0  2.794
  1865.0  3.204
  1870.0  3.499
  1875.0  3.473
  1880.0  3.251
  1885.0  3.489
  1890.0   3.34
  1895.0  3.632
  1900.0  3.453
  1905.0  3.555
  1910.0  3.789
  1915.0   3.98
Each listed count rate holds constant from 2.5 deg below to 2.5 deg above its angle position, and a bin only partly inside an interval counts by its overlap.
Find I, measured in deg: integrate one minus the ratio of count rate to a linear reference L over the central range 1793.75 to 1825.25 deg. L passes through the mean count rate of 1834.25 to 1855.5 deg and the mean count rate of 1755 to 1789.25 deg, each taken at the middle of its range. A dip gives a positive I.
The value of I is 7.0 deg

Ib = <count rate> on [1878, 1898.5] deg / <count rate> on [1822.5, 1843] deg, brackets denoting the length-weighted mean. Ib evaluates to 1.05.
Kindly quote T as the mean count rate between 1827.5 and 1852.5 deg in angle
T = 3.06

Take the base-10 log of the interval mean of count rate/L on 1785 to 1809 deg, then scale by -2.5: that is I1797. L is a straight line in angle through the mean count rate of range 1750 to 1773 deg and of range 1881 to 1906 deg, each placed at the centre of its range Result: 0.27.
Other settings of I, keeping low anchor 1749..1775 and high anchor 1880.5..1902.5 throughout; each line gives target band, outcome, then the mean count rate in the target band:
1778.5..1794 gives 1.4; 3.15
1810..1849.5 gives 6.4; 2.9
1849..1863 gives 3.2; 2.67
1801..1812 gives 5.4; 1.76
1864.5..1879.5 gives 0.3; 3.4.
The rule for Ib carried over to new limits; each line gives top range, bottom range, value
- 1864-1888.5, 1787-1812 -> 1.36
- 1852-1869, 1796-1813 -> 1.36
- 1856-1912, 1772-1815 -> 1.23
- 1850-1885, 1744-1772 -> 0.90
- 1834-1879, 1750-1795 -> 0.92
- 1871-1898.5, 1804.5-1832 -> 1.37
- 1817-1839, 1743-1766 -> 0.93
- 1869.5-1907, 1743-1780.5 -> 1.01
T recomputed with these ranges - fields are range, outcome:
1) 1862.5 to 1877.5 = 3.39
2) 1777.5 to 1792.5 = 3.14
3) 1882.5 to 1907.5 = 3.49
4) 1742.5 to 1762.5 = 3.38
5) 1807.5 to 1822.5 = 2.18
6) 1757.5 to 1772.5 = 3.54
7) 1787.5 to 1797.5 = 3.16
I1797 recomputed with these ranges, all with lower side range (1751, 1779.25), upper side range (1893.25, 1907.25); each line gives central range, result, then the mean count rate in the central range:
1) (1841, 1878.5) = 0.16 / 3.03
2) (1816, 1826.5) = 0.18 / 2.96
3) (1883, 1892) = 0.04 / 3.41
